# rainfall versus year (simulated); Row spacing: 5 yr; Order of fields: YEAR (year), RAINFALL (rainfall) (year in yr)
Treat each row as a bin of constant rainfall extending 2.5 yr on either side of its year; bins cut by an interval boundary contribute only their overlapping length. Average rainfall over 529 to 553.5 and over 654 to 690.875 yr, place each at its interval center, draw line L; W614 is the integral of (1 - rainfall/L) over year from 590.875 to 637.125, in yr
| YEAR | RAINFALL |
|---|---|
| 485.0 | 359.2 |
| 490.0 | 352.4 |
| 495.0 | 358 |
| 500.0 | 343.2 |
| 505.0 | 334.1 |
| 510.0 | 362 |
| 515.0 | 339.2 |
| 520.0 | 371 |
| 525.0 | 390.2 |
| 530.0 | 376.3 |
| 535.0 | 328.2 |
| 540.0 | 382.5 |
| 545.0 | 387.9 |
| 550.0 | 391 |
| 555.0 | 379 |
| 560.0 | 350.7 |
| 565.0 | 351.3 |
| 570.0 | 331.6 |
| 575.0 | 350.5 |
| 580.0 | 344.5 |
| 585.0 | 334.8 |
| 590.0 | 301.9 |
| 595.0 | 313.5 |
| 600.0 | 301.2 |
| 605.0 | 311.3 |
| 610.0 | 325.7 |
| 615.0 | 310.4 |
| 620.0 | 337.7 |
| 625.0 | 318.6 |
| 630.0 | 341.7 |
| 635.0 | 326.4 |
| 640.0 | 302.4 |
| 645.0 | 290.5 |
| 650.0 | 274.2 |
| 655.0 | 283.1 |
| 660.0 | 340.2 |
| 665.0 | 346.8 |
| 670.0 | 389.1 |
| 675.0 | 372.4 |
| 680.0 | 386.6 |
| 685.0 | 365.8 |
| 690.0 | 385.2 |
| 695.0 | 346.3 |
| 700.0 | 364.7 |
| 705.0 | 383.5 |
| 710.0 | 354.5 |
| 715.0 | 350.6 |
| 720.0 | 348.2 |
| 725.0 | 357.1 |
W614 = 5.83 yr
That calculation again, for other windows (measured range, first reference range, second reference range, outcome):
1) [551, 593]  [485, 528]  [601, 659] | -1.44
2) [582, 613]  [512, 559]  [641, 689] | 3.53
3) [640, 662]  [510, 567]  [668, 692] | 4.70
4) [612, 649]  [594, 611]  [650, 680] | 1.05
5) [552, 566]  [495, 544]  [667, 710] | 0.00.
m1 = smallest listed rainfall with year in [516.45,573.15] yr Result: 328.2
